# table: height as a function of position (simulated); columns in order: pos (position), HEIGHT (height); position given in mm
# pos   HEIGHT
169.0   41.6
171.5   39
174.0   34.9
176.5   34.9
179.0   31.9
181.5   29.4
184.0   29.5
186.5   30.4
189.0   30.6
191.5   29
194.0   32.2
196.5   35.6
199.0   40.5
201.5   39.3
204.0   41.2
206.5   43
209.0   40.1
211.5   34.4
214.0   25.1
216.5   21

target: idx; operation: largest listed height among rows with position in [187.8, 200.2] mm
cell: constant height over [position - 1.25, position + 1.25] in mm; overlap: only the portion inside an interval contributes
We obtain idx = 40.5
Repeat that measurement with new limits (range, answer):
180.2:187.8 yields 30.4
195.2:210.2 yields 43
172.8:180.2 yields 34.9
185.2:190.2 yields 30.6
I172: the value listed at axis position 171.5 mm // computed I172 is 39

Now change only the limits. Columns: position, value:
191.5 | 29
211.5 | 34.4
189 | 30.6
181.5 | 29.4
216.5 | 21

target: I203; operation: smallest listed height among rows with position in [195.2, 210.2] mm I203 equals 35.6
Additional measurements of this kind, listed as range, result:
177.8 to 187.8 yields 29.4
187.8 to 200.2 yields 29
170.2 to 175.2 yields 34.9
